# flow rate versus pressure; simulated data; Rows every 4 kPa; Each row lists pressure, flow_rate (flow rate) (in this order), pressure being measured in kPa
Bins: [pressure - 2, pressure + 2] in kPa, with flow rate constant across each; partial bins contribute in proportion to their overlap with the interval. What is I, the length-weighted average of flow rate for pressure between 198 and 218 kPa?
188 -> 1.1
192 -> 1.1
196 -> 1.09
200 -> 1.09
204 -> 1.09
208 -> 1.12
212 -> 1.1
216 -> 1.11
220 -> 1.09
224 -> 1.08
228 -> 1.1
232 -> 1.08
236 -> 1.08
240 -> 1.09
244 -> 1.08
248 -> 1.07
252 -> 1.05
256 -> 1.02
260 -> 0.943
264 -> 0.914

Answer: 1.1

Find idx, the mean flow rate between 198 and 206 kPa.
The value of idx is 1.09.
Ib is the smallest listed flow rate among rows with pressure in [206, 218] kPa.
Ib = 1.1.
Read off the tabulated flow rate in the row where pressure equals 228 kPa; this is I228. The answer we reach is 1.1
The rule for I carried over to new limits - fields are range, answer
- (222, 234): 1.09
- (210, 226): 1.09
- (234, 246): 1.08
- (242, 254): 1.07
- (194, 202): 1.09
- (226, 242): 1.09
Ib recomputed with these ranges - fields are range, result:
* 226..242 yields 1.08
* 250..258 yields 1.02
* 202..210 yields 1.09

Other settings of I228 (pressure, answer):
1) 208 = 1.12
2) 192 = 1.1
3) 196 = 1.09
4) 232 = 1.08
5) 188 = 1.1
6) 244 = 1.08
